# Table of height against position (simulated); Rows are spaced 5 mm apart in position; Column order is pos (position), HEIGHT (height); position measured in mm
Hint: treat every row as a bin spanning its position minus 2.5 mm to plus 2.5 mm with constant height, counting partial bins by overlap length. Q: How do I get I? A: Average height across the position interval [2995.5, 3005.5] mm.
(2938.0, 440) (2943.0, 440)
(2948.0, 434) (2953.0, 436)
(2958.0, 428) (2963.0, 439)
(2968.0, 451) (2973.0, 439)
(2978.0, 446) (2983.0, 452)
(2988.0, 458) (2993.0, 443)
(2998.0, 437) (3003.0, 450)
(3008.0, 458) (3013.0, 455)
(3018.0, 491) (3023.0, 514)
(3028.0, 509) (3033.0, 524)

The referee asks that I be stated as 444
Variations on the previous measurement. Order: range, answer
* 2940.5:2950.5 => 437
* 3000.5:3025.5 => 474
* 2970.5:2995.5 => 448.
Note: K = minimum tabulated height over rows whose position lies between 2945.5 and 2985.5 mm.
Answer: 428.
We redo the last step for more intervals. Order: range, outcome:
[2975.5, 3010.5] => 437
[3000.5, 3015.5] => 450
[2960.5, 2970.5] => 439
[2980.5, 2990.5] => 452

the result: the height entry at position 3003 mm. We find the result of 450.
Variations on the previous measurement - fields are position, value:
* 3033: 524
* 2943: 440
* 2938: 440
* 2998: 437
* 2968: 451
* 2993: 443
